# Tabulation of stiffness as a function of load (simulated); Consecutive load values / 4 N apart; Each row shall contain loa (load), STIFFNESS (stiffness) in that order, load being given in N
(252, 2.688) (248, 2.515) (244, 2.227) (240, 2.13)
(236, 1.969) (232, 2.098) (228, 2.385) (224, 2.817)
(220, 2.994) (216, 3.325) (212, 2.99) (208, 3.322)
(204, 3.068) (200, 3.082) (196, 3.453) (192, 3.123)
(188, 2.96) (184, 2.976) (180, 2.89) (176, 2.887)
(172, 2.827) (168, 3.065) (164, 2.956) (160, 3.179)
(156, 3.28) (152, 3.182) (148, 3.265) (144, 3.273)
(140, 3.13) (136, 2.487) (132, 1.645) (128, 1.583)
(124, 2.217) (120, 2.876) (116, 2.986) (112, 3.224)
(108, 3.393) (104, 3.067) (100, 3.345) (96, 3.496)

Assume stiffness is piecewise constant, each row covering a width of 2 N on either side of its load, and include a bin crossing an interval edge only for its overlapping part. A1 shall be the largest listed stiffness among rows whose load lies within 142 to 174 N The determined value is 3.28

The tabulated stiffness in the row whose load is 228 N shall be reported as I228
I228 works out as 2.385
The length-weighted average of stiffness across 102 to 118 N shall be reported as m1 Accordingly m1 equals 3.17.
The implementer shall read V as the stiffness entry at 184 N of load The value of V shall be 2.976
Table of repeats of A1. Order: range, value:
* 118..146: 3.273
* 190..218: 3.453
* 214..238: 3.325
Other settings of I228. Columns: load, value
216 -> 3.325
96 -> 3.496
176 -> 2.887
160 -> 3.179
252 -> 2.688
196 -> 3.453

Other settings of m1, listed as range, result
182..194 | 3.02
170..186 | 2.9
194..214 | 3.18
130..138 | 2.07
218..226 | 2.91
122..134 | 1.82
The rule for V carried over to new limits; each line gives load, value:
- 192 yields 3.123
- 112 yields 3.224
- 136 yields 2.487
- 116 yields 2.986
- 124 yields 2.217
